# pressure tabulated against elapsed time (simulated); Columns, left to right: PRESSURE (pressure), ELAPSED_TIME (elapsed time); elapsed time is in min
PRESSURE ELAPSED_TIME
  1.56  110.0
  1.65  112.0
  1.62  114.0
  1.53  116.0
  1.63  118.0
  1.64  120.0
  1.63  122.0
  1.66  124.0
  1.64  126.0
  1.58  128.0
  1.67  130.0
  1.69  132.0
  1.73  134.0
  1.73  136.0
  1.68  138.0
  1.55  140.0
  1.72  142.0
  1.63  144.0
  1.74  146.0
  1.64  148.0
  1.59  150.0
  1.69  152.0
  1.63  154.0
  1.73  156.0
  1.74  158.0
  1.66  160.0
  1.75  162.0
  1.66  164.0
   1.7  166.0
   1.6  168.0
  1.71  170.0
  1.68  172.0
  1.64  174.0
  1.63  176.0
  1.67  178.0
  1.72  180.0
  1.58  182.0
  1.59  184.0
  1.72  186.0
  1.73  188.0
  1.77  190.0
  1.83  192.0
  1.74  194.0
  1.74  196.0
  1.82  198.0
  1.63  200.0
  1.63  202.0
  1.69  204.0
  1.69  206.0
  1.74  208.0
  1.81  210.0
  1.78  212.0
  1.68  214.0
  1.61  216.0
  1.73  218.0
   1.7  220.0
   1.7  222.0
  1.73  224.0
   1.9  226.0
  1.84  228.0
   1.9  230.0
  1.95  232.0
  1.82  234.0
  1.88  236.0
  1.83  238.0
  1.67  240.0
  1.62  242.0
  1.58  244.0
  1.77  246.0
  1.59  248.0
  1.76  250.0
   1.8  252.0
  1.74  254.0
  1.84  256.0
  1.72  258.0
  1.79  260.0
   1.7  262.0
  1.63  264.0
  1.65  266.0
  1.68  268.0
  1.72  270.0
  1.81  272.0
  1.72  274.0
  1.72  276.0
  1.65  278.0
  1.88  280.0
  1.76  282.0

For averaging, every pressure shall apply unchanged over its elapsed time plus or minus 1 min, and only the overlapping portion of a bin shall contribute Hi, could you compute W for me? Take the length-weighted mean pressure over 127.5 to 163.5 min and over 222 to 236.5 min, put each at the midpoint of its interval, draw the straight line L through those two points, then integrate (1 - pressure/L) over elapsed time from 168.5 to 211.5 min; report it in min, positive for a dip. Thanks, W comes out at 1.6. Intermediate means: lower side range 1.68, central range 1.7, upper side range 1.85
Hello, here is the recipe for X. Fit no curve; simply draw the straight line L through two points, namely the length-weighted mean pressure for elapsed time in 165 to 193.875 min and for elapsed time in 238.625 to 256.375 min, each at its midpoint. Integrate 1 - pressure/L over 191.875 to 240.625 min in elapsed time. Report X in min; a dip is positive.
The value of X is -1.9 min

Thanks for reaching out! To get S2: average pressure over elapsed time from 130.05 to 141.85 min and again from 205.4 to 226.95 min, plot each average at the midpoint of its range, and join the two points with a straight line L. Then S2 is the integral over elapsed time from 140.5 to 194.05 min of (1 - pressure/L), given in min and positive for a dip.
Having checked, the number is 0.6 min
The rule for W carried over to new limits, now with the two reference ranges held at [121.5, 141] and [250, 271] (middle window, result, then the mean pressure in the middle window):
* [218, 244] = -1.1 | 1.78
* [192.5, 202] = -0.2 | 1.73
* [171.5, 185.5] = 0.3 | 1.65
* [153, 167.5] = -0.2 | 1.69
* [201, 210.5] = 0.0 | 1.71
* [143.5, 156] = 0.0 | 1.66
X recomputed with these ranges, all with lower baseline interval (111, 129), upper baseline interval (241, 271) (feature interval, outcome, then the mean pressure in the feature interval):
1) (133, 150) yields -0.4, 1.67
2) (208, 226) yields -0.5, 1.73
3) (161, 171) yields -0.2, 1.68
